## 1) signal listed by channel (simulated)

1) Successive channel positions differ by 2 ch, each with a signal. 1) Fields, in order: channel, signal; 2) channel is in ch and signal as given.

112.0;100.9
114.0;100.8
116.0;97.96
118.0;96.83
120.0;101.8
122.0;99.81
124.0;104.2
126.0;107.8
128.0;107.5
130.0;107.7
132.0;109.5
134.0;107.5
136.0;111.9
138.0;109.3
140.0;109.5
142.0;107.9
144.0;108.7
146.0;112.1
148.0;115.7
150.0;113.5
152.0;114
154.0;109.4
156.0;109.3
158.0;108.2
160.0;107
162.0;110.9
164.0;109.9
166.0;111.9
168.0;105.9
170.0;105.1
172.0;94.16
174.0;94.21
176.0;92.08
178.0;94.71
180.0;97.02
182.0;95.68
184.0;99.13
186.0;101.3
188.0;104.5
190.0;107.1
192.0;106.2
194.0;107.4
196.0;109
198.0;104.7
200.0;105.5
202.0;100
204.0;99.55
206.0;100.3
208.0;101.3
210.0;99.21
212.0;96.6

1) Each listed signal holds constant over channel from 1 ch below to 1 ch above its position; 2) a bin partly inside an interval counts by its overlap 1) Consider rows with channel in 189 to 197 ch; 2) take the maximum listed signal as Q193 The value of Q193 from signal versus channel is 109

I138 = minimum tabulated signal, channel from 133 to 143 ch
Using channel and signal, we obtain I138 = 107.5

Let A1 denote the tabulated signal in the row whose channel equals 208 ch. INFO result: 101.3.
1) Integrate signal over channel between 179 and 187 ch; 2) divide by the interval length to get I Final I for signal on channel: 98.3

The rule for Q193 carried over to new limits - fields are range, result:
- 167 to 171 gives 105.9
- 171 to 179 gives 94.71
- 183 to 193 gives 107.1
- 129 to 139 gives 111.9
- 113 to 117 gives 100.8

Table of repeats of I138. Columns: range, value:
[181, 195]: 95.68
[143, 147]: 108.7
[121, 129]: 99.81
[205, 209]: 100.3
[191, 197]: 106.2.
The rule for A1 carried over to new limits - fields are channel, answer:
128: 107.5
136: 111.9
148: 115.7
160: 107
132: 109.5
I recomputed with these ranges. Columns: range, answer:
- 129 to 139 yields 109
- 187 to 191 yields 106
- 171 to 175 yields 94.2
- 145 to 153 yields 114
